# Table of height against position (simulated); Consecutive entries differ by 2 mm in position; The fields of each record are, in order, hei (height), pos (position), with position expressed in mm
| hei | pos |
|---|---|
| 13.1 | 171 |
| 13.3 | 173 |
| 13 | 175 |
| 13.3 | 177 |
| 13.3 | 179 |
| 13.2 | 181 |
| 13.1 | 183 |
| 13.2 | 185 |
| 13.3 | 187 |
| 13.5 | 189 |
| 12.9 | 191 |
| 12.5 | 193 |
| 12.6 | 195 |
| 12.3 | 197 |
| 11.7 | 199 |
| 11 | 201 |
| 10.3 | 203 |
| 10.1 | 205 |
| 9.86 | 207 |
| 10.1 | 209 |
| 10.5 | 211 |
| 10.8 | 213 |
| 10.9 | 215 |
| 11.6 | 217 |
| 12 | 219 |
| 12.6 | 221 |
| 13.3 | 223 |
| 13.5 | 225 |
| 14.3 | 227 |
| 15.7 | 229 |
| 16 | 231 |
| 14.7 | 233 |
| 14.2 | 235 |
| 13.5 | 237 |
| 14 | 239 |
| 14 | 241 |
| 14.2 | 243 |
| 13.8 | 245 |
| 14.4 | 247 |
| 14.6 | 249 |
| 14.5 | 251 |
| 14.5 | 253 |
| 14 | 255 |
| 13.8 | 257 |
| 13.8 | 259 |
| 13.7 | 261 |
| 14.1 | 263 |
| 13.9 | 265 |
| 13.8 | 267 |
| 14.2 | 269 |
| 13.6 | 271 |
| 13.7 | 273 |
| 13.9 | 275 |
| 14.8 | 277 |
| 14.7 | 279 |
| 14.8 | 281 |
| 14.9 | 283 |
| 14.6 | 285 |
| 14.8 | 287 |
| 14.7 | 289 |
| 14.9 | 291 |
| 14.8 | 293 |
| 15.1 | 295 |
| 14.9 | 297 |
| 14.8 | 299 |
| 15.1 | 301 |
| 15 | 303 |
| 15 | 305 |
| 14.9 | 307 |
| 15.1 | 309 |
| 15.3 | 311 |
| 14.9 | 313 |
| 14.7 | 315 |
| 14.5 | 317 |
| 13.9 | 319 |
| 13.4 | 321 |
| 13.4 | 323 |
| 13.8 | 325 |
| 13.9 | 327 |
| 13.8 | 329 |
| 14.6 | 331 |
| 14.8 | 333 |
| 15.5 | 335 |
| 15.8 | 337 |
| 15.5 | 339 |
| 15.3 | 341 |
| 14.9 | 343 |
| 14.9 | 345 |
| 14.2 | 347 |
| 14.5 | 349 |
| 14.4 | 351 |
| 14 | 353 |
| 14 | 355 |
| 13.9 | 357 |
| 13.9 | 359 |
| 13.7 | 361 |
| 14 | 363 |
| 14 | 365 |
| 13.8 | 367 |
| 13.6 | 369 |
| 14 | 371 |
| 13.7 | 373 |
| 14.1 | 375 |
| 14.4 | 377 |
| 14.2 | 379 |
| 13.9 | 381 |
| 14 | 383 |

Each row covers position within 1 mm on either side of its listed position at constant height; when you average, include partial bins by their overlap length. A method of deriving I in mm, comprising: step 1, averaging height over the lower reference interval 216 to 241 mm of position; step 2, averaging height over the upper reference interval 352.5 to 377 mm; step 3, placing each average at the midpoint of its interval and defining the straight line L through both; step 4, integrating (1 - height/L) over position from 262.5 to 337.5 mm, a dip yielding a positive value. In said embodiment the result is -3.7 mm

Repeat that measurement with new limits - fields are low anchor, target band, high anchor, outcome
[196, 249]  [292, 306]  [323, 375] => -1.31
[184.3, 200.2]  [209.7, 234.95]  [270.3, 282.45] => 0.56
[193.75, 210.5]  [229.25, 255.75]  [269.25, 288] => -3.30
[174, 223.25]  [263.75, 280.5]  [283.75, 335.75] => -0.43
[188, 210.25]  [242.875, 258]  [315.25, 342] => -1.83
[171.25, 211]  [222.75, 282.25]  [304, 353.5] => -4.23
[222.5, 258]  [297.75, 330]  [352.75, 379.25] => -0.88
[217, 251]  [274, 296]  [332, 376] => -0.88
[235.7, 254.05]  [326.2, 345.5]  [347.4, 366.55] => -1.16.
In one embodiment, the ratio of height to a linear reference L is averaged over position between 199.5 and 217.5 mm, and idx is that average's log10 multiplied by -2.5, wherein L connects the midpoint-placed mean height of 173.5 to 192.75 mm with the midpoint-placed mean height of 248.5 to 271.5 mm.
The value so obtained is 0.26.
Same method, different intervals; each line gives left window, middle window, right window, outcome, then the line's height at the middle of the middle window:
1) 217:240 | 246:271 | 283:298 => 0.02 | 14.3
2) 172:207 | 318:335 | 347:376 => -0.03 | 13.7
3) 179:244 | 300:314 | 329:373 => -0.09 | 13.9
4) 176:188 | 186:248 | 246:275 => 0.07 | 13.6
